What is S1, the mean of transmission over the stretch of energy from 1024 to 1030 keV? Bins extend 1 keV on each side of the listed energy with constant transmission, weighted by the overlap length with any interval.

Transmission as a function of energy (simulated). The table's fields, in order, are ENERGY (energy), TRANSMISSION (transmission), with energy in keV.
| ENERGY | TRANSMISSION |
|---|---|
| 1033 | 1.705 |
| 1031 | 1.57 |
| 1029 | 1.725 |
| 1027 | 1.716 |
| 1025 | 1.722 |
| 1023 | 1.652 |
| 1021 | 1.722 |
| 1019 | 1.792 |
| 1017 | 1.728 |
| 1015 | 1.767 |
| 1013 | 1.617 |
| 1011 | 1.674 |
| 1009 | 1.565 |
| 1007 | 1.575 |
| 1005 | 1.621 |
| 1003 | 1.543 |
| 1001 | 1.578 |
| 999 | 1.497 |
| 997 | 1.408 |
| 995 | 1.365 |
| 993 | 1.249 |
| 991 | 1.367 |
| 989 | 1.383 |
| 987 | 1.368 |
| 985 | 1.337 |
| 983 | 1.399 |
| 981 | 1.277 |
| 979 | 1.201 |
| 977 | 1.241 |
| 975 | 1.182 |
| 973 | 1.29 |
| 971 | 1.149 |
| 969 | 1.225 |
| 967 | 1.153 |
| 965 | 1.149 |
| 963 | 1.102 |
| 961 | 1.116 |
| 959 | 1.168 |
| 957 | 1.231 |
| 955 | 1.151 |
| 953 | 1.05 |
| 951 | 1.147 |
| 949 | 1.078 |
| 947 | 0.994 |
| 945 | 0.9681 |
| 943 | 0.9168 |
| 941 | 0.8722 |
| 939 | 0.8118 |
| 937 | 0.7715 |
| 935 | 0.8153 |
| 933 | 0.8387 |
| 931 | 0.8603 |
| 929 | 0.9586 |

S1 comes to 1.72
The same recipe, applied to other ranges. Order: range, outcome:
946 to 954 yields 1.07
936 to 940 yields 0.792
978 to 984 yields 1.29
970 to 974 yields 1.22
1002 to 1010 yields 1.58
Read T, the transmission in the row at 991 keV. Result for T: 1.367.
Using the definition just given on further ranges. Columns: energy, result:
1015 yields 1.767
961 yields 1.116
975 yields 1.182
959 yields 1.168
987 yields 1.368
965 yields 1.149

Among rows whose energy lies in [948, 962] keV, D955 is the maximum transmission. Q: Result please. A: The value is 1.231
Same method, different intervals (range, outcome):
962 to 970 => 1.225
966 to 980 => 1.29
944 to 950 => 1.078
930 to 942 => 0.8722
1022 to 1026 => 1.722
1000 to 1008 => 1.621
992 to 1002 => 1.578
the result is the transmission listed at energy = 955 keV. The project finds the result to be 1.151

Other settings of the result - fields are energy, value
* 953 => 1.05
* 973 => 1.29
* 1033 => 1.705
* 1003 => 1.543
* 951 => 1.147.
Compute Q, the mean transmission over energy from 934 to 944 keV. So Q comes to 0.838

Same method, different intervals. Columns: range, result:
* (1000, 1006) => 1.58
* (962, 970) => 1.16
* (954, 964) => 1.15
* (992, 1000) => 1.38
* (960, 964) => 1.11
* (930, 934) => 0.849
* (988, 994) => 1.33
